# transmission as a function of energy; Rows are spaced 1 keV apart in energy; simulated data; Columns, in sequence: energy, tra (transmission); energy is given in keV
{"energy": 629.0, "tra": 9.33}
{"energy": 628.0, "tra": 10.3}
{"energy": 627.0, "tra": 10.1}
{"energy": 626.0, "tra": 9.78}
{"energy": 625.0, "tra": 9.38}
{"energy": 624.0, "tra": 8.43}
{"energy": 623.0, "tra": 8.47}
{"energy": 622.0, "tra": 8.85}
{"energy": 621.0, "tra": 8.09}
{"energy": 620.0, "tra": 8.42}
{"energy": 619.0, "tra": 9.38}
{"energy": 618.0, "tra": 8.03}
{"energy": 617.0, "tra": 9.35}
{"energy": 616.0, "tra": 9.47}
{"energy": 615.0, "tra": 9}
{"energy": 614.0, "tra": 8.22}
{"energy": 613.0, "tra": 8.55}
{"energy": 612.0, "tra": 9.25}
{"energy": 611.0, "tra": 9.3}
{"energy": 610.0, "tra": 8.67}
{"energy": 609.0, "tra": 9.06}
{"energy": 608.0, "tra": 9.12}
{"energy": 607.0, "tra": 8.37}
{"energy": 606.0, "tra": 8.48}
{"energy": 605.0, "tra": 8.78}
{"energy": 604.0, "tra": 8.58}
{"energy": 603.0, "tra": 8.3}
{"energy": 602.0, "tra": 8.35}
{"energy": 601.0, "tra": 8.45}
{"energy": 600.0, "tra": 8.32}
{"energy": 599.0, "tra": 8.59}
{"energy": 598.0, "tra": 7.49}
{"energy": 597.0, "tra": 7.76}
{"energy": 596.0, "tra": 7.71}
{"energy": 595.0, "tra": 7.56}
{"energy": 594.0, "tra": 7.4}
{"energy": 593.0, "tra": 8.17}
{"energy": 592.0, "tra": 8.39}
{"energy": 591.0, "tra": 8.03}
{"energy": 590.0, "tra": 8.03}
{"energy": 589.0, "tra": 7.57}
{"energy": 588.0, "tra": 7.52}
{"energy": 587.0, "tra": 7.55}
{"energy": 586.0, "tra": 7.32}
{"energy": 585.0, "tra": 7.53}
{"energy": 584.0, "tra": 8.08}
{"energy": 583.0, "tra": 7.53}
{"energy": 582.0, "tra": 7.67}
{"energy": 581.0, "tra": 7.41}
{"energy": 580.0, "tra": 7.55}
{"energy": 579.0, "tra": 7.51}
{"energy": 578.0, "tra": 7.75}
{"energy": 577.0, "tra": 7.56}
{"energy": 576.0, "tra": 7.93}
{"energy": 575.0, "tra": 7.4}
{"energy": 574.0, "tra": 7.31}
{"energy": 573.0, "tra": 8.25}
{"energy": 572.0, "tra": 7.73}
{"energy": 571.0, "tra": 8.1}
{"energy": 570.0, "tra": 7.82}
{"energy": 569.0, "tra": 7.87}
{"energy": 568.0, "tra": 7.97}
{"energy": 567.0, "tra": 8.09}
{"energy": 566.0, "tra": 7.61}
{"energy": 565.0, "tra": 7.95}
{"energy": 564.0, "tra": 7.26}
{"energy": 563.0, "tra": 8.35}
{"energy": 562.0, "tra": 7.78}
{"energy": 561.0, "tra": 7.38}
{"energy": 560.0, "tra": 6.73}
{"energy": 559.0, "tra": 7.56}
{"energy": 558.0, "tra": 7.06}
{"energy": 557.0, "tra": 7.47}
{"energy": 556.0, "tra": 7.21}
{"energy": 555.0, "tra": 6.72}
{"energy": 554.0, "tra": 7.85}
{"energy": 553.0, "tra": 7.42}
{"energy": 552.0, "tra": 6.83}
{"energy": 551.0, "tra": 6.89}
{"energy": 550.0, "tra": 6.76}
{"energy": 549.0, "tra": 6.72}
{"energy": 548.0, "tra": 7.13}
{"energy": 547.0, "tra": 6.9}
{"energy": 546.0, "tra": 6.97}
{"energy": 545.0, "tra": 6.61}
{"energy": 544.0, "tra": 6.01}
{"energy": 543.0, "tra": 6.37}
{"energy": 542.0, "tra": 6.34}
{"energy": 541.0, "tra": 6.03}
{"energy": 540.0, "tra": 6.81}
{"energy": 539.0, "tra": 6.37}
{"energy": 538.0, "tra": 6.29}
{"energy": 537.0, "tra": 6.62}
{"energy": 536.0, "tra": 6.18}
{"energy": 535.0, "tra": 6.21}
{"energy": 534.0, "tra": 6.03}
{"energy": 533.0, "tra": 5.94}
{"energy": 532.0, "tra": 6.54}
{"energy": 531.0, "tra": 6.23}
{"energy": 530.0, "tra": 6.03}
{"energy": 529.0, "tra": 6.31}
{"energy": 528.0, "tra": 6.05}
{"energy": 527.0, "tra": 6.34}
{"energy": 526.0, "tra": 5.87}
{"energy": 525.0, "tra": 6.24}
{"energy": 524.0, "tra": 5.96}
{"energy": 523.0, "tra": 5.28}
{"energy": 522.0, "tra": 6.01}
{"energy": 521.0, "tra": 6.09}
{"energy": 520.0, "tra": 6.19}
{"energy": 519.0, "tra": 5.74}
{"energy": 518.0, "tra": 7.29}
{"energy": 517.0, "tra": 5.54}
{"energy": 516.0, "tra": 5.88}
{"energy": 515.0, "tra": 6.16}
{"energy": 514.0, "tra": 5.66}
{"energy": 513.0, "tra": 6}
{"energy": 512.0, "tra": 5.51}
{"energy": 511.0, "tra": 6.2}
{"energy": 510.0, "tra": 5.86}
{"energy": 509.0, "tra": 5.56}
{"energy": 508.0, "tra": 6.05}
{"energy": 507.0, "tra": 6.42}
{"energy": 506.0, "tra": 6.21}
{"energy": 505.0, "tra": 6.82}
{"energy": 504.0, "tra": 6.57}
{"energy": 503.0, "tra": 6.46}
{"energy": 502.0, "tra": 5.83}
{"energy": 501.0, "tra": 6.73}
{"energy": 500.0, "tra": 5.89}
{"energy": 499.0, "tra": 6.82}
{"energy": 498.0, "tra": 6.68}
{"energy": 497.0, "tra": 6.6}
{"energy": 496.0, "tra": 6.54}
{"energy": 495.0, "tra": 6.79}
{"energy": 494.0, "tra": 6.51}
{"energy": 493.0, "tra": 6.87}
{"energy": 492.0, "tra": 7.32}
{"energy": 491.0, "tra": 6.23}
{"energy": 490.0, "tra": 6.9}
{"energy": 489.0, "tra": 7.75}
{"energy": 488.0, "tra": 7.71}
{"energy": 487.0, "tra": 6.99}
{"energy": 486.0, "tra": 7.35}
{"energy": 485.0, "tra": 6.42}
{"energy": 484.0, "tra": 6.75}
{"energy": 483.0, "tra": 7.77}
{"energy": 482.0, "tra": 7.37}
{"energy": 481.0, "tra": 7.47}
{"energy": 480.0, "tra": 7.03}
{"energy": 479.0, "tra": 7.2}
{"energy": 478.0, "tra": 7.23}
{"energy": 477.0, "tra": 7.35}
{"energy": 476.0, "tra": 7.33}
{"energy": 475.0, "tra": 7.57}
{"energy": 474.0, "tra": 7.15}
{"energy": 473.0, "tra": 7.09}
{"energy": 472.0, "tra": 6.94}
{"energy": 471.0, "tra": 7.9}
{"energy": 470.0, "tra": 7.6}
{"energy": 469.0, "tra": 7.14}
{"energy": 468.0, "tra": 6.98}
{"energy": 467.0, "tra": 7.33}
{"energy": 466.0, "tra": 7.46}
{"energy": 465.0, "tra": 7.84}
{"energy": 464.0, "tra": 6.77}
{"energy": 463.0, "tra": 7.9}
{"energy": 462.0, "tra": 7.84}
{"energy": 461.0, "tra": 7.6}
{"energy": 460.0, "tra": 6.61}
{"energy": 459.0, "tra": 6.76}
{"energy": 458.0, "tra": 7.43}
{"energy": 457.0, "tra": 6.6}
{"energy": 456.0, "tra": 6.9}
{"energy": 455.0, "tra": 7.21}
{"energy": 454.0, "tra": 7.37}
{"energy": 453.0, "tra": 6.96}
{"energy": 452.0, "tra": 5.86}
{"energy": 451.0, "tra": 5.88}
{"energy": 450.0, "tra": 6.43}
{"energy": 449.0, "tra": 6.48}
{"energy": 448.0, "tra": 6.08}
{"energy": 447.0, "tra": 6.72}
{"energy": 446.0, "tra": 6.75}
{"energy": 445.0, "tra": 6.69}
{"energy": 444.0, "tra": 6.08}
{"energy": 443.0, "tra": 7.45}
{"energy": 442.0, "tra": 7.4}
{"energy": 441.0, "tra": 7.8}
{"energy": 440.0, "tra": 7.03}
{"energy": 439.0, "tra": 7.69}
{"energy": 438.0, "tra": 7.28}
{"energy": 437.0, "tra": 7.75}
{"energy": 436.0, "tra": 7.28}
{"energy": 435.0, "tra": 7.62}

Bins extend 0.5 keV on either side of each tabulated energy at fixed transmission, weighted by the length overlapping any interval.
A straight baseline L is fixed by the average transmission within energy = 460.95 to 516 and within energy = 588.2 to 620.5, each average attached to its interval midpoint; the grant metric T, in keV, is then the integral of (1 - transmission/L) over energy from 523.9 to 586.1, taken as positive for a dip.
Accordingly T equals 5.7 keV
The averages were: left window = 6.86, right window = 8.43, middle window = 7.06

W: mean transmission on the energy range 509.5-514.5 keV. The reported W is 5.85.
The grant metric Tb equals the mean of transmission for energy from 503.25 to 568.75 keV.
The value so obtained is 6.57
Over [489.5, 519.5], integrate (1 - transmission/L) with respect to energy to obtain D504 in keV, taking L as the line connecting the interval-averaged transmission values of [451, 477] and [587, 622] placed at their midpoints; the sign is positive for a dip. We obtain 4.8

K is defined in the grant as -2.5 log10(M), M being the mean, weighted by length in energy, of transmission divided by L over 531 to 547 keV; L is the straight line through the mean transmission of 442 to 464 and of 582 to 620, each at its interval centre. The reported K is 0.21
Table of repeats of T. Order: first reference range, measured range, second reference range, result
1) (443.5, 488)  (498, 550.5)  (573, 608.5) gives 8.5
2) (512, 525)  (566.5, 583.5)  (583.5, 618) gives -0.4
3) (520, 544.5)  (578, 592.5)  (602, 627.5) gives 0.4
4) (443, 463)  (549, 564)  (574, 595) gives 0.5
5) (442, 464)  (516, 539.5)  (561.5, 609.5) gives 4.2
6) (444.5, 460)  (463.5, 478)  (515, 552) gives -1.6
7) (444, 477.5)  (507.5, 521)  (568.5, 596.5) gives 2.5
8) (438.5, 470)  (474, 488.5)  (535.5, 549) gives -0.8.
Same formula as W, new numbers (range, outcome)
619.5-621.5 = 8.25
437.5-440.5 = 7.33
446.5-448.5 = 6.4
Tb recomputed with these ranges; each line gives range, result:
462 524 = 6.73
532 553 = 6.52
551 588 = 7.58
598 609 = 8.51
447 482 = 7.1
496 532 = 6.16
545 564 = 7.19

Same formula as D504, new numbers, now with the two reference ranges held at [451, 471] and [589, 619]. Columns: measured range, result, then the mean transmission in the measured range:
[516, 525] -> 2.0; 6.02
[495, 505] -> 1.3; 6.49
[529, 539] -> 2.0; 6.24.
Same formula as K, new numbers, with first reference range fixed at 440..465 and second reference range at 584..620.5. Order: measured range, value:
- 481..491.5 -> 0.01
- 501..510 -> 0.19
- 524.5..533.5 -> 0.23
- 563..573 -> 0.02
